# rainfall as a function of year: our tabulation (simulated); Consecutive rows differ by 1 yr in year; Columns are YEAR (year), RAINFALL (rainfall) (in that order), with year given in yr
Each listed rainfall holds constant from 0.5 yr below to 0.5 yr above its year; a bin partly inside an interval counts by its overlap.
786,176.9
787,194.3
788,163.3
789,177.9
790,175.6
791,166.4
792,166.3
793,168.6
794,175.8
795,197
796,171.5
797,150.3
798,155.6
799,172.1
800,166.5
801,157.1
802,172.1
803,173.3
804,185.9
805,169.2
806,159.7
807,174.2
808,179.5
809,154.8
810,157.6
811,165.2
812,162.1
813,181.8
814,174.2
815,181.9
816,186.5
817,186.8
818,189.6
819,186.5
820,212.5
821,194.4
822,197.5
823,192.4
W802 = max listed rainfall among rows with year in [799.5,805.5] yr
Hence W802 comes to 185.9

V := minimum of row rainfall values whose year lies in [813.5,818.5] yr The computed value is 174.2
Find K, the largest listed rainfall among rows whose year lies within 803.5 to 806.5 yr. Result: 185.9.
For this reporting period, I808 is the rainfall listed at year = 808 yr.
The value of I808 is 179.5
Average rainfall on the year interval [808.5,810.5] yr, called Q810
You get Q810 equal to 156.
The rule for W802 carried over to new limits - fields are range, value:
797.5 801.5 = 172.1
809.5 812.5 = 165.2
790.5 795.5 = 197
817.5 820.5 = 212.5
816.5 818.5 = 189.6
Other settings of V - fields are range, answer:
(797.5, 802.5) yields 155.6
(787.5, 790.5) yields 163.3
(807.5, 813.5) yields 154.8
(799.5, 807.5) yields 157.1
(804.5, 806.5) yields 159.7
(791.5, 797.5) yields 150.3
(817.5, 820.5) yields 186.5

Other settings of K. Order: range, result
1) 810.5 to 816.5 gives 186.5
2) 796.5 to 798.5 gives 155.6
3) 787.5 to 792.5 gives 177.9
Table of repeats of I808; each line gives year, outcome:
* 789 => 177.9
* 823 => 192.4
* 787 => 194.3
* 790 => 175.6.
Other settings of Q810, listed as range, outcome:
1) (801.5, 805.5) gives 175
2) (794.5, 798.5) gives 169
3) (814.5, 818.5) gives 186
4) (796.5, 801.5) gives 160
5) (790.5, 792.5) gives 166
